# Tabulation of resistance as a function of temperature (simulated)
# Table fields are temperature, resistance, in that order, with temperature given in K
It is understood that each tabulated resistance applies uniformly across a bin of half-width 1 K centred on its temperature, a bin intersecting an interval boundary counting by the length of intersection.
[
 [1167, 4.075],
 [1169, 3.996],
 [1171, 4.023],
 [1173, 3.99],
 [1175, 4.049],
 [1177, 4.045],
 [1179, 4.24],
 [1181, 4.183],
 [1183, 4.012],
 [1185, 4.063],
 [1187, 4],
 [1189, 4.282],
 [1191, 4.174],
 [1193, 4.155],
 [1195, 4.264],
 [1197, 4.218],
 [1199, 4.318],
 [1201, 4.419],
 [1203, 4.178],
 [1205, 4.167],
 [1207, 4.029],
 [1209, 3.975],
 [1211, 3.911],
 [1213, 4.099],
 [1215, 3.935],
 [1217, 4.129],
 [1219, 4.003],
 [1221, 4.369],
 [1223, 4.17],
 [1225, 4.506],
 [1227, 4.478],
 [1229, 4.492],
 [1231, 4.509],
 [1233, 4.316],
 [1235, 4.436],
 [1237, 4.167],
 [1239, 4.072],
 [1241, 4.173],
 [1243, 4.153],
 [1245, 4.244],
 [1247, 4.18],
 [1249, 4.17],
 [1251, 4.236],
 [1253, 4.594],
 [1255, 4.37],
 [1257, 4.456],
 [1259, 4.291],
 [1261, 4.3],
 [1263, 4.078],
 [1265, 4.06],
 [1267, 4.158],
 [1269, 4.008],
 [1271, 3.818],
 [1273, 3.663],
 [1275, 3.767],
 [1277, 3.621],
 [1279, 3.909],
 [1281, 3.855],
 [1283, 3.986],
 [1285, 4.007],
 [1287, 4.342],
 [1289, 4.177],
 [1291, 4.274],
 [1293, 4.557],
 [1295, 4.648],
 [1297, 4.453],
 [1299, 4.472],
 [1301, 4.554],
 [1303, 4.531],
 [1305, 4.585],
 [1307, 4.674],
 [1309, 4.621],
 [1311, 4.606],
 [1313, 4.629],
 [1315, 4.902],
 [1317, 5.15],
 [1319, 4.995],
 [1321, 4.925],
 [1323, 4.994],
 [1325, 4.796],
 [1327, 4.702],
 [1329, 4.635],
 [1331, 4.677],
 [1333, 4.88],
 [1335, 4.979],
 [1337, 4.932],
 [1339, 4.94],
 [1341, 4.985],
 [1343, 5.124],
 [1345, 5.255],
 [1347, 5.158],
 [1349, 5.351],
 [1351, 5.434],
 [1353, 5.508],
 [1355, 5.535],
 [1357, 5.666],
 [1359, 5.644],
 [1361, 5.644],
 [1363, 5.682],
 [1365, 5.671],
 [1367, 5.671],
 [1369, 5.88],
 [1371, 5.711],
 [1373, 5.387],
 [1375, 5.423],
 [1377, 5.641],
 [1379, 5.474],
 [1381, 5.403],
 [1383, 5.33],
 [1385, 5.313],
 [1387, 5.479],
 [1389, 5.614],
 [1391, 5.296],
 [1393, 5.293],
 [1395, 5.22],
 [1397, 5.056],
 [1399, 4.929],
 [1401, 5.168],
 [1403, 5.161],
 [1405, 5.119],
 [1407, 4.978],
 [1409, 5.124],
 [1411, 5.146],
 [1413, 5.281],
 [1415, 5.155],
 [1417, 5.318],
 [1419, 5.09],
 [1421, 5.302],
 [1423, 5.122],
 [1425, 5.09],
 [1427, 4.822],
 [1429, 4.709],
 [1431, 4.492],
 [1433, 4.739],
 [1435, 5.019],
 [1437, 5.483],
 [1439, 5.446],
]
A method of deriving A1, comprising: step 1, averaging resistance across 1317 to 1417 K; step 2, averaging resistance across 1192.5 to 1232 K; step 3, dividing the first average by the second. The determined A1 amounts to 1.2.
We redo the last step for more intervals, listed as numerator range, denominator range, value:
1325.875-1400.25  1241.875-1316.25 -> 1.24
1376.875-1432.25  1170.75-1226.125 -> 1.25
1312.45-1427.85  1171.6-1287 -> 1.26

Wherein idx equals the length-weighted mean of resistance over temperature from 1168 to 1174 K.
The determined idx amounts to 4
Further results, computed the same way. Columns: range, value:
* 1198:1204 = 4.3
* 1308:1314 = 4.62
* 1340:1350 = 5.17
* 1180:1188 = 4.06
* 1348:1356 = 5.46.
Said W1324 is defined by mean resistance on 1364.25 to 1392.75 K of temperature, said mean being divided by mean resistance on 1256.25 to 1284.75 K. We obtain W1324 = 1.38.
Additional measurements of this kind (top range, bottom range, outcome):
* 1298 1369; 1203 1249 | 1.20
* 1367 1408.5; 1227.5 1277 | 1.28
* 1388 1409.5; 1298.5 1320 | 1.10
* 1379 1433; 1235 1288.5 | 1.25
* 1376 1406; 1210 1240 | 1.25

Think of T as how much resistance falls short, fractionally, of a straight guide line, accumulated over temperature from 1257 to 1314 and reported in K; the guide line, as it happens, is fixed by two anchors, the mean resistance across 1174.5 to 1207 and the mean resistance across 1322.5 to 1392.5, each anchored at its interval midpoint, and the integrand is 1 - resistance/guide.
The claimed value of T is 6.9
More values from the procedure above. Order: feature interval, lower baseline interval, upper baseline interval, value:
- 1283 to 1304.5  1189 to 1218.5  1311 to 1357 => 1.7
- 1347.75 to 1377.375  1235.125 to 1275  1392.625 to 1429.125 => -4.7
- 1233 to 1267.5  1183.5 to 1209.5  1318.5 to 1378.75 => 2.4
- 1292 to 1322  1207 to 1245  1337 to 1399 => 1.3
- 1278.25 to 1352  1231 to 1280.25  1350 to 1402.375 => 1.6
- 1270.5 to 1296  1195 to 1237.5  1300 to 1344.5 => 3.0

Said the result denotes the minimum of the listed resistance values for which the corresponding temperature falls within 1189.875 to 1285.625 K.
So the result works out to 3.621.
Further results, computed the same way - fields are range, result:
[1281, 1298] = 3.855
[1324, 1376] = 4.635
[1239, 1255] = 4.072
